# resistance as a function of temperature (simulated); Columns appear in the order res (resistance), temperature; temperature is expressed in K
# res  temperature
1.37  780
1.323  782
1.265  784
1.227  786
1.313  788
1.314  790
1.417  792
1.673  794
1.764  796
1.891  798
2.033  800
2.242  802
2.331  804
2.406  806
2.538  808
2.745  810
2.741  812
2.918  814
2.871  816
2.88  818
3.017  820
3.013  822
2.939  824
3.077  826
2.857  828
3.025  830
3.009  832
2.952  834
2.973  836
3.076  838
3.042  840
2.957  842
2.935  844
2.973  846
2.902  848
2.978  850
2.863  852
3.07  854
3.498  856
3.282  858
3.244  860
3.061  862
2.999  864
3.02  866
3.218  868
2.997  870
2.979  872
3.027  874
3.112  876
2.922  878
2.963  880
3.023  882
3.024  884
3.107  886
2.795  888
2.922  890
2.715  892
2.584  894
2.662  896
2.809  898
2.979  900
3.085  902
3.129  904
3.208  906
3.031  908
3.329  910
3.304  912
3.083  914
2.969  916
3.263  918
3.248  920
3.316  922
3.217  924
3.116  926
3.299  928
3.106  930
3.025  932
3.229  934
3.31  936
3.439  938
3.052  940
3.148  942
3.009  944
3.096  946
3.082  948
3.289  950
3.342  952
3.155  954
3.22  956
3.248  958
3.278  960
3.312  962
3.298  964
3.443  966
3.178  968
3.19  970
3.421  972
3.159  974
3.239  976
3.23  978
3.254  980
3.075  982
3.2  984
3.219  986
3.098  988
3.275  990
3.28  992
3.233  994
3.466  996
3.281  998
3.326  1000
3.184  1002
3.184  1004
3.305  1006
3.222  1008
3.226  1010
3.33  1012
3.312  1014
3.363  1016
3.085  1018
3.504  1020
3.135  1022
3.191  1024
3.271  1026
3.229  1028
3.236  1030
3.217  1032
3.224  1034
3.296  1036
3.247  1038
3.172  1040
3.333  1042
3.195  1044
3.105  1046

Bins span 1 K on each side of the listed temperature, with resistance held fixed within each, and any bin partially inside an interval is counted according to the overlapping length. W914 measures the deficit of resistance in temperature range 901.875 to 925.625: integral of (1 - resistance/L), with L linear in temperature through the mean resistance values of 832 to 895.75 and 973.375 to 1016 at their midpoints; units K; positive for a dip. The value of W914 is -0.67 K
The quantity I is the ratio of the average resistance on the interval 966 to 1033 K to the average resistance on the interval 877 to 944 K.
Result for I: 1.06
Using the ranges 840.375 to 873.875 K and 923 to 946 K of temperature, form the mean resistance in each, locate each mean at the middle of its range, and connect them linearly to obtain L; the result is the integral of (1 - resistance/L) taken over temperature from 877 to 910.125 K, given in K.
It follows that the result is 1.8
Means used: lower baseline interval 3.06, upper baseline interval 3.17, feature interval 2.95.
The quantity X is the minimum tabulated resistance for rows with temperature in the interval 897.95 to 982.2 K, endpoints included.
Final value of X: 2.809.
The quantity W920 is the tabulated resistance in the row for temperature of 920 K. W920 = 3.248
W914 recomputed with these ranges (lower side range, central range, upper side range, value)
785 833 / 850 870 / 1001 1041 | -4.1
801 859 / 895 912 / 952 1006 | 0.2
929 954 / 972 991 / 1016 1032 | 0.0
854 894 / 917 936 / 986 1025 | -0.5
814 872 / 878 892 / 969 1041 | 0.6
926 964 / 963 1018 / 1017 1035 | -0.6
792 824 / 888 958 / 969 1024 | -4.0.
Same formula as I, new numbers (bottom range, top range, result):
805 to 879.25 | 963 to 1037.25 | 1.09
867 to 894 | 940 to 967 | 1.08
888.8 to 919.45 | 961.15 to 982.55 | 1.08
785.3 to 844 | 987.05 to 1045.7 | 1.30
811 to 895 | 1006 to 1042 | 1.09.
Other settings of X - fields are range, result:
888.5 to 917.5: 2.584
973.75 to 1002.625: 3.075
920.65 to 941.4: 3.025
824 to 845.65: 2.857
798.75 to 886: 2.033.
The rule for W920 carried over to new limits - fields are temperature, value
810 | 2.745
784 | 1.265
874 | 3.027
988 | 3.098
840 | 3.042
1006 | 3.305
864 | 2.999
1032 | 3.217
